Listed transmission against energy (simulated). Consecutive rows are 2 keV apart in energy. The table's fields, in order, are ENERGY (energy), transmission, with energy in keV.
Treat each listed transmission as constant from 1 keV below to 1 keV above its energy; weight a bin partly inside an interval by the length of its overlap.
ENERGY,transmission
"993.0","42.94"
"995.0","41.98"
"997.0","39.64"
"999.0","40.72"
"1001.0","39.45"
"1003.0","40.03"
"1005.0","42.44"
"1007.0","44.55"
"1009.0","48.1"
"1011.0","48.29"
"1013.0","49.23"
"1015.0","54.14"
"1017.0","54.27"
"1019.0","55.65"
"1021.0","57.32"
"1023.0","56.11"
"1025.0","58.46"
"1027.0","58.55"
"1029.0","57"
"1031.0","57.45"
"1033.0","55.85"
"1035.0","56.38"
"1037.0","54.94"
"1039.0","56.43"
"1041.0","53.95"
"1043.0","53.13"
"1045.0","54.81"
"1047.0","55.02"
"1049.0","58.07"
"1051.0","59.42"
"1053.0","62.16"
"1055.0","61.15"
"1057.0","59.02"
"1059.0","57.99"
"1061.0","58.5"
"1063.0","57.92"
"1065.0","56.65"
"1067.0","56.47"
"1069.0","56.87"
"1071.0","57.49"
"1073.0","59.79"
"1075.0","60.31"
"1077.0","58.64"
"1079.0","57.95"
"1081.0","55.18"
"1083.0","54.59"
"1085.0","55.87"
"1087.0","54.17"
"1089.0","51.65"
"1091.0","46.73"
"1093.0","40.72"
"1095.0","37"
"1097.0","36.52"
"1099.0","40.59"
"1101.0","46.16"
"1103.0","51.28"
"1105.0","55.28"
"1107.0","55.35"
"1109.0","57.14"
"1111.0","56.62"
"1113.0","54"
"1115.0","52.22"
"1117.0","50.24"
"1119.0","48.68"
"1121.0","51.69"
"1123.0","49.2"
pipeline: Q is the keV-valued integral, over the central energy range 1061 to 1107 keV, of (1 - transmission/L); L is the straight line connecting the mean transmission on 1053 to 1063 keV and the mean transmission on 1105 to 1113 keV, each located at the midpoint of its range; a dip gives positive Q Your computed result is 4.2 keV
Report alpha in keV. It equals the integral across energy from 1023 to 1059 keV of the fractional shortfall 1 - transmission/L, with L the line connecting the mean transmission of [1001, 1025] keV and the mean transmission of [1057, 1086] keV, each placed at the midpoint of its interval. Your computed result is -2.4 keV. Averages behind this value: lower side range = 49.9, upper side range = 57.5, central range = 57.2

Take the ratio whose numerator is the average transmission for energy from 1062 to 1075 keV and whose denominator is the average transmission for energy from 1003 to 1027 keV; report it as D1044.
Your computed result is 1.12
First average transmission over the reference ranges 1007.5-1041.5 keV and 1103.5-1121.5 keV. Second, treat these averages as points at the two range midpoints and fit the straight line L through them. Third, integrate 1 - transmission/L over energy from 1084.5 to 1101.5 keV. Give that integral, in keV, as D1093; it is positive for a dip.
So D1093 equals 2.7 keV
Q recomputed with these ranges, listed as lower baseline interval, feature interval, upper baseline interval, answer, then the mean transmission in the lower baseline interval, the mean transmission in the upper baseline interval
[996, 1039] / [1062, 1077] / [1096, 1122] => -2.2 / 51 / 50.4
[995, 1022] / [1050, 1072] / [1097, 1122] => -4.2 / 47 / 51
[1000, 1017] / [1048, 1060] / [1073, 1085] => -1.4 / 46.3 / 57.4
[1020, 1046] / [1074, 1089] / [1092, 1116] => -1.6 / 56.2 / 48.6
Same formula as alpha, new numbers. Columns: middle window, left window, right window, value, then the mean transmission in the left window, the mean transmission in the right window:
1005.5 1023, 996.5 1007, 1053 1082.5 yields -2.85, 40.9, 58.2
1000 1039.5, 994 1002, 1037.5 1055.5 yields -3.49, 40.4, 57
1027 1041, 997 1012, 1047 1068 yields -1.26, 43.1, 58.6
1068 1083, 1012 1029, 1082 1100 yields -2.90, 55.6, 46.4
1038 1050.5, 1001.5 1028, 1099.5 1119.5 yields -0.94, 51.1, 52.5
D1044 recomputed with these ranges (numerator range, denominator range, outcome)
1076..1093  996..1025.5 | 1.11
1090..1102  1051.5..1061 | 0.69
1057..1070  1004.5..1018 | 1.18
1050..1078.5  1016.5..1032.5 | 1.03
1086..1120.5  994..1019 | 1.08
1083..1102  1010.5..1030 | 0.83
